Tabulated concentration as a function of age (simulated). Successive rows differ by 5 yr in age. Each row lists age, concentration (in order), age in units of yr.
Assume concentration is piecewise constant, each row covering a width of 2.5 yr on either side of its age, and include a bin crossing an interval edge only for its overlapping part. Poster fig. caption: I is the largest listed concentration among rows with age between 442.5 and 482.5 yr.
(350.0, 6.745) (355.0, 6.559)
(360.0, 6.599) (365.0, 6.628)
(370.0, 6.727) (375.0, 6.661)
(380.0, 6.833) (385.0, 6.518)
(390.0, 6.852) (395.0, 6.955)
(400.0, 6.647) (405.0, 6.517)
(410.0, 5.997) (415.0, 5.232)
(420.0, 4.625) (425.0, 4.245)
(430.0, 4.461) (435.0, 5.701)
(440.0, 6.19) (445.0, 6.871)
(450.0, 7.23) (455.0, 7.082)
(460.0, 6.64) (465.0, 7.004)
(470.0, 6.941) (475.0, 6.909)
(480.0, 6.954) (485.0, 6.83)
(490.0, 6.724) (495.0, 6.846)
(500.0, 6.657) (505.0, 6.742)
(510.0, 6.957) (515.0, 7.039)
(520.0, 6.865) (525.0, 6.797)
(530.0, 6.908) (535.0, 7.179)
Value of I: 7.23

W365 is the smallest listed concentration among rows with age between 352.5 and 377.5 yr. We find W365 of 6.559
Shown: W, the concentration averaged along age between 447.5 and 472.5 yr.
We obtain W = 6.98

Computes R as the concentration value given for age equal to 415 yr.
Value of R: 5.232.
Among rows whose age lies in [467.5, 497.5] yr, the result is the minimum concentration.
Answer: 6.724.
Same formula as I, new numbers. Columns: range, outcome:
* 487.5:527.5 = 7.039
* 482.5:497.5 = 6.846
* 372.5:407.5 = 6.955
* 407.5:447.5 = 6.871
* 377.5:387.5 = 6.833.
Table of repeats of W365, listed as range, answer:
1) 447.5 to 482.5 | 6.64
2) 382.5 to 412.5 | 5.997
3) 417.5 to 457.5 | 4.245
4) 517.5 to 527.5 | 6.797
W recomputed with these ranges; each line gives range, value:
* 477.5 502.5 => 6.8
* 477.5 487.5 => 6.89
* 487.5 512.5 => 6.79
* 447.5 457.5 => 7.16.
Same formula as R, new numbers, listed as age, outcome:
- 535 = 7.179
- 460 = 6.64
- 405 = 6.517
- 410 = 5.997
